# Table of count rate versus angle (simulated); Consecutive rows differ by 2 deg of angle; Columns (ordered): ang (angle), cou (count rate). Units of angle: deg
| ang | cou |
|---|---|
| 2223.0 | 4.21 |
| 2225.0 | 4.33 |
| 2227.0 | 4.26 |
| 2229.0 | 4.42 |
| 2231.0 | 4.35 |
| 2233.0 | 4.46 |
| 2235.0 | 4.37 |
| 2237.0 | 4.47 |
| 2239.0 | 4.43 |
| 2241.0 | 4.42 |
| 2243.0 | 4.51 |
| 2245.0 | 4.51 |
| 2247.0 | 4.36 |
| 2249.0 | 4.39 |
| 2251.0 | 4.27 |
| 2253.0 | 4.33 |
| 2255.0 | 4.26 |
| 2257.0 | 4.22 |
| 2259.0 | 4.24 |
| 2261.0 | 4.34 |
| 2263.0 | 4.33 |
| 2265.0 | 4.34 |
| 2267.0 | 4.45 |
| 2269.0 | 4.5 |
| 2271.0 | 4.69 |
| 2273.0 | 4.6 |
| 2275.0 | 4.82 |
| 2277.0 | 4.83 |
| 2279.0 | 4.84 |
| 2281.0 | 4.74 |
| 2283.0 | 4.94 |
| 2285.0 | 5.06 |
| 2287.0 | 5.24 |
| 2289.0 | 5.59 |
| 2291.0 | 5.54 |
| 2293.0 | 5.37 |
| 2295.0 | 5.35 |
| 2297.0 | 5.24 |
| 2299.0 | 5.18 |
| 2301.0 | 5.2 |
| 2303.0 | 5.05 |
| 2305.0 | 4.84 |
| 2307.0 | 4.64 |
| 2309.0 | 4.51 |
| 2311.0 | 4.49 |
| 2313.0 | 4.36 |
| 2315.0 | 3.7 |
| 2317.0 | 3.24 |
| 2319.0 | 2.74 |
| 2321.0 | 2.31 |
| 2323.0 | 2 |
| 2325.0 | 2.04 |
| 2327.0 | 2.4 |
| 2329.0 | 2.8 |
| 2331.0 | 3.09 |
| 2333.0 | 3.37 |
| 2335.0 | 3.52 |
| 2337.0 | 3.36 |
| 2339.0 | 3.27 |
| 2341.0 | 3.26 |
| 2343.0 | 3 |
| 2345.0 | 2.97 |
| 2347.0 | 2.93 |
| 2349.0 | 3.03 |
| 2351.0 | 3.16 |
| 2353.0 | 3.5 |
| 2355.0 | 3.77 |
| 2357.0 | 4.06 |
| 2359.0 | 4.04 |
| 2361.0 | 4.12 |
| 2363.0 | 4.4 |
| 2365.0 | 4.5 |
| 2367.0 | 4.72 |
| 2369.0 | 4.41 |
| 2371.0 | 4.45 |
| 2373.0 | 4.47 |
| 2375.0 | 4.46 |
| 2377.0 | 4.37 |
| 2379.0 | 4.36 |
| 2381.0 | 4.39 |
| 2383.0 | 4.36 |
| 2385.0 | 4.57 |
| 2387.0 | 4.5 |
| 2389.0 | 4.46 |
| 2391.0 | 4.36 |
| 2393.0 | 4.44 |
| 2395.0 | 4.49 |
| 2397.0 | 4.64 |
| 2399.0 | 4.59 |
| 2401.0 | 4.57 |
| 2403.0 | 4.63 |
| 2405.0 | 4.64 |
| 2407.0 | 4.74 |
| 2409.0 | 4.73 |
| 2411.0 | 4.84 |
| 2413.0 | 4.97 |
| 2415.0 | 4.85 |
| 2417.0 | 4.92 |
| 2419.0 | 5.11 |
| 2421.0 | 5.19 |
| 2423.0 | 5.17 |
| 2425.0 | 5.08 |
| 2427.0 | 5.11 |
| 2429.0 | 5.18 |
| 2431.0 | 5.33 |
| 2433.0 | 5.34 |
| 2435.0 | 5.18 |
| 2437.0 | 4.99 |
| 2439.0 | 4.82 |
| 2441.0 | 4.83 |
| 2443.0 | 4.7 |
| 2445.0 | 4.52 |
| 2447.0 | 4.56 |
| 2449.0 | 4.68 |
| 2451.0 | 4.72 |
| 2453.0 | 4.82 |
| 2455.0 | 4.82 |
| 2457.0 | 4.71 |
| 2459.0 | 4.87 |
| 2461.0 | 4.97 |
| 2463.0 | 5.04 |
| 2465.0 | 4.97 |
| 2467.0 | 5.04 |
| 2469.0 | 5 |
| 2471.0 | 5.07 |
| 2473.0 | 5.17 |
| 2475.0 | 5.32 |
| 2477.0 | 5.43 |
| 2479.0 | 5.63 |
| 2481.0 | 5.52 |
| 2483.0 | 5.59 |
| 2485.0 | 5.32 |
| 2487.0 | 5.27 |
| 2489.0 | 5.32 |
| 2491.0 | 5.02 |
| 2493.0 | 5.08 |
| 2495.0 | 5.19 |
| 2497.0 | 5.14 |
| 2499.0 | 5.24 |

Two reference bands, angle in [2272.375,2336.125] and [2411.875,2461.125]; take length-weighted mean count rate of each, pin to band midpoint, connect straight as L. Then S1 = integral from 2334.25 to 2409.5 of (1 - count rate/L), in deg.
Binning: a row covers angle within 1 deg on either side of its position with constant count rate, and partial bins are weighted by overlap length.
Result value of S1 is 8.10 deg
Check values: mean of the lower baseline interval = 4.23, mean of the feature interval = 4.11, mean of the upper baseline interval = 4.94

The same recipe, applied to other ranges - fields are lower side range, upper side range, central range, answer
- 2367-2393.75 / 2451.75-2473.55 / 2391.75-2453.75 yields -1.96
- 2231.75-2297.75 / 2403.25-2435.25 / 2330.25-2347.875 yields 5.95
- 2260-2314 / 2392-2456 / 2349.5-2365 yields 3.11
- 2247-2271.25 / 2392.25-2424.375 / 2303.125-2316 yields 0.10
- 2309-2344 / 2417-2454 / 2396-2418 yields -1.22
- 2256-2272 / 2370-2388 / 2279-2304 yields -4.51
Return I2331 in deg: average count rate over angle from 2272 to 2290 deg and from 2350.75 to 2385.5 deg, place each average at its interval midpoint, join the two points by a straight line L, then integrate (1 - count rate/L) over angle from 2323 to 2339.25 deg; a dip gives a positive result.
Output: 5.9 deg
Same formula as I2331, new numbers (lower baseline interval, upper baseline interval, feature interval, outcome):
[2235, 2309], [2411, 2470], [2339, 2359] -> 6.2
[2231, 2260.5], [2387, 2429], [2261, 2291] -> -2.3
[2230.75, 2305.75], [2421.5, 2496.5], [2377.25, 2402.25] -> 2.3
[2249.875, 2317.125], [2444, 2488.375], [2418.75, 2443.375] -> -0.5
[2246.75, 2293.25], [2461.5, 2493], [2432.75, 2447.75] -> 0.8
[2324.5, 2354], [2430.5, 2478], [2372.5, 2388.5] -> -3.0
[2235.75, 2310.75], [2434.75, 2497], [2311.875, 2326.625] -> 5.8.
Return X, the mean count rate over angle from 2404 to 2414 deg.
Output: 4.78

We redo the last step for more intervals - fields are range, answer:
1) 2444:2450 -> 4.59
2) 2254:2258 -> 4.24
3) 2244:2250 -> 4.42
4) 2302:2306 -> 4.95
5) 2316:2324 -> 2.57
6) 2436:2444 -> 4.84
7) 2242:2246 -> 4.51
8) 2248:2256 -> 4.31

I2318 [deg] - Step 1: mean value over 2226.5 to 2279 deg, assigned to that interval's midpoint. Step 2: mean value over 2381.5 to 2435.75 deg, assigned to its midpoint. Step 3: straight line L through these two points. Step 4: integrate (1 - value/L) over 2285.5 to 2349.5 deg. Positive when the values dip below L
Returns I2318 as 9.8 deg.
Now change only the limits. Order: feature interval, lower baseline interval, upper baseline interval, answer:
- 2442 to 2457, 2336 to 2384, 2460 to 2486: 0.8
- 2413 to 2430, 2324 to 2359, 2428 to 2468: -2.3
